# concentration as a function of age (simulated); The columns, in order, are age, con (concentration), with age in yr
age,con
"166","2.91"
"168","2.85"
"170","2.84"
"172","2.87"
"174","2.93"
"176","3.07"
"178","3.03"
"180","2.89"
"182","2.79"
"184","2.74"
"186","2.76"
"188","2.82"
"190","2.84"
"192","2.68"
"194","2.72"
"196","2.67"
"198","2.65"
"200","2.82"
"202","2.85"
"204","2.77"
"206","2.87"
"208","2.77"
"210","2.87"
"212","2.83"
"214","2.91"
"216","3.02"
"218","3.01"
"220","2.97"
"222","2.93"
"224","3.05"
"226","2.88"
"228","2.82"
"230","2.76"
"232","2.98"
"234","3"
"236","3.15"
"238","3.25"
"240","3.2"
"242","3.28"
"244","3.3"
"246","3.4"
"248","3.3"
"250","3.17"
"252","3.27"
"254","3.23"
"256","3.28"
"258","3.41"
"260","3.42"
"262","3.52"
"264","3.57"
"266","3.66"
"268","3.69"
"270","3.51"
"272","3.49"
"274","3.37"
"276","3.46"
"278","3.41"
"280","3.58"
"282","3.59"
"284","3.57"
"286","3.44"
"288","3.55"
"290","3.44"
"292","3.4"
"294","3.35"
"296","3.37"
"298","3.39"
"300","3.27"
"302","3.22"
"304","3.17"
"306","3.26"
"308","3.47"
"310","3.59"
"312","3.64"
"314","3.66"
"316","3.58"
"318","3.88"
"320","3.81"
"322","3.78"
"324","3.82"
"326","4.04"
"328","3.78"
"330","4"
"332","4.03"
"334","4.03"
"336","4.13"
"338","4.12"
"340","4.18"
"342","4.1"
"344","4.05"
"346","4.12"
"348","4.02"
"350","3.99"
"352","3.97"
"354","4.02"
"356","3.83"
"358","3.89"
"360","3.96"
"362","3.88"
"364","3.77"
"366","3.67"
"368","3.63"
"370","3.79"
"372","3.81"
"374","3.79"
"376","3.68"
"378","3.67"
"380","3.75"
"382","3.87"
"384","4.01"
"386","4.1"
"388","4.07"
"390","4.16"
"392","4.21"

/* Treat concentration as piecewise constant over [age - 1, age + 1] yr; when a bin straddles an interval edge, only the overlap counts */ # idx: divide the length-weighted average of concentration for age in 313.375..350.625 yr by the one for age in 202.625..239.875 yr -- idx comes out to 1.35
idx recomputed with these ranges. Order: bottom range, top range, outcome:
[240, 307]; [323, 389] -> 1.15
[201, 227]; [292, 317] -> 1.18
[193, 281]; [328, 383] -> 1.25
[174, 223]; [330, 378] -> 1.38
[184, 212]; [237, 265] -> 1.20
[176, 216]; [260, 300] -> 1.24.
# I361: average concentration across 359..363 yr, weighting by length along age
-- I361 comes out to 3.92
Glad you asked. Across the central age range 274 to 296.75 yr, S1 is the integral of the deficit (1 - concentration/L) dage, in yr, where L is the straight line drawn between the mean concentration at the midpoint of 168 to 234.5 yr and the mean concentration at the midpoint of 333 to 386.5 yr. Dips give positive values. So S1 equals -0.3 yr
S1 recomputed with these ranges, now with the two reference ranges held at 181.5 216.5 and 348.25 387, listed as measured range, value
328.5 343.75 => -1.8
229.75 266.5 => -2.0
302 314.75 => 0.1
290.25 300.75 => 0.1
